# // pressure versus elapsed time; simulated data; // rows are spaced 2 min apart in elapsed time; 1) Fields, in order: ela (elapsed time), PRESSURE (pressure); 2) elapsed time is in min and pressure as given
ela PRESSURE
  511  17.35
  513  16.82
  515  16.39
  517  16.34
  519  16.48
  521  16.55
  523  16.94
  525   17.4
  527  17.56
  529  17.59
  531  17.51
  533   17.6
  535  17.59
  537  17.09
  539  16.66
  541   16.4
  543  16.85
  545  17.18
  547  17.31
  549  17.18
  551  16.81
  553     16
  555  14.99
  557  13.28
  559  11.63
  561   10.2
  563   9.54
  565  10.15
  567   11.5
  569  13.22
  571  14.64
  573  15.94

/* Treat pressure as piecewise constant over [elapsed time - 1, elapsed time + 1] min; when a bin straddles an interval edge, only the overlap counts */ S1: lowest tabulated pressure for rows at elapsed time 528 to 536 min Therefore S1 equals 17.51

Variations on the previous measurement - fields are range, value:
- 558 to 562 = 10.2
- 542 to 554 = 16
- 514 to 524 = 16.34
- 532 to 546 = 16.4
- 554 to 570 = 9.54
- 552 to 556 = 14.99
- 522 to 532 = 16.94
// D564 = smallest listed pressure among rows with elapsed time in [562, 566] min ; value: 9.54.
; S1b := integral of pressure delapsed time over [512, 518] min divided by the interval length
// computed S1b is 16.5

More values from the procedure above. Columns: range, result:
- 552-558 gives 14.8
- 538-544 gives 16.6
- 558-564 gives 10.5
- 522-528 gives 17.3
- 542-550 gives 17.1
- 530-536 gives 17.6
